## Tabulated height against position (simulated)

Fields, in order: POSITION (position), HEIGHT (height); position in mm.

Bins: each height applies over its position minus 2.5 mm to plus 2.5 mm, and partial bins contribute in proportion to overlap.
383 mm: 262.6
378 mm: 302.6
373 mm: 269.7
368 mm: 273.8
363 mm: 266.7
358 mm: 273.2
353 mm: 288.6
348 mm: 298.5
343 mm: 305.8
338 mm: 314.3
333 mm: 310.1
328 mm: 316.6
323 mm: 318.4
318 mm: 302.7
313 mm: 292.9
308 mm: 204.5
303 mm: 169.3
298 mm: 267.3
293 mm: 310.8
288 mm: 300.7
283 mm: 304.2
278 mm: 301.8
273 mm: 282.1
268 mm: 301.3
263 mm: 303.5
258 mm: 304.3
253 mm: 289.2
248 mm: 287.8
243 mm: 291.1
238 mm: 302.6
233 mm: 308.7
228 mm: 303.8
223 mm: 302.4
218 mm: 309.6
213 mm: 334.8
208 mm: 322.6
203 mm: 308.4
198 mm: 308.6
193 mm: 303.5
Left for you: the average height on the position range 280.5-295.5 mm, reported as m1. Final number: 305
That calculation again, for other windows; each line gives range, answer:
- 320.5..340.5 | 315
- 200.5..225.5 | 316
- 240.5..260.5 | 293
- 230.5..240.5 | 306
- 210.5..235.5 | 312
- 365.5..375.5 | 272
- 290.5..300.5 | 289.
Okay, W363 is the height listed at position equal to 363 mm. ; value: 266.7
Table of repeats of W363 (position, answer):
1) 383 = 262.6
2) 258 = 304.3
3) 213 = 334.8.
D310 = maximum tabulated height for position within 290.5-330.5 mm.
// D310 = 318.4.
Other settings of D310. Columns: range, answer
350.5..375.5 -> 288.6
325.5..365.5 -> 316.6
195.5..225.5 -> 334.8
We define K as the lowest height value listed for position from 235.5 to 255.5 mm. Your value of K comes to 287.8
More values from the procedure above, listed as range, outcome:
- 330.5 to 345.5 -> 305.8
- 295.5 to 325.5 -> 169.3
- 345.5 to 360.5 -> 273.2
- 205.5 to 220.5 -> 309.6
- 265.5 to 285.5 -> 282.1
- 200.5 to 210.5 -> 308.4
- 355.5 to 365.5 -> 266.7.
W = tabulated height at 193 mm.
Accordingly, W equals 303.5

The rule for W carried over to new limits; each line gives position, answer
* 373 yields 269.7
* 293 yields 310.8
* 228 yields 303.8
